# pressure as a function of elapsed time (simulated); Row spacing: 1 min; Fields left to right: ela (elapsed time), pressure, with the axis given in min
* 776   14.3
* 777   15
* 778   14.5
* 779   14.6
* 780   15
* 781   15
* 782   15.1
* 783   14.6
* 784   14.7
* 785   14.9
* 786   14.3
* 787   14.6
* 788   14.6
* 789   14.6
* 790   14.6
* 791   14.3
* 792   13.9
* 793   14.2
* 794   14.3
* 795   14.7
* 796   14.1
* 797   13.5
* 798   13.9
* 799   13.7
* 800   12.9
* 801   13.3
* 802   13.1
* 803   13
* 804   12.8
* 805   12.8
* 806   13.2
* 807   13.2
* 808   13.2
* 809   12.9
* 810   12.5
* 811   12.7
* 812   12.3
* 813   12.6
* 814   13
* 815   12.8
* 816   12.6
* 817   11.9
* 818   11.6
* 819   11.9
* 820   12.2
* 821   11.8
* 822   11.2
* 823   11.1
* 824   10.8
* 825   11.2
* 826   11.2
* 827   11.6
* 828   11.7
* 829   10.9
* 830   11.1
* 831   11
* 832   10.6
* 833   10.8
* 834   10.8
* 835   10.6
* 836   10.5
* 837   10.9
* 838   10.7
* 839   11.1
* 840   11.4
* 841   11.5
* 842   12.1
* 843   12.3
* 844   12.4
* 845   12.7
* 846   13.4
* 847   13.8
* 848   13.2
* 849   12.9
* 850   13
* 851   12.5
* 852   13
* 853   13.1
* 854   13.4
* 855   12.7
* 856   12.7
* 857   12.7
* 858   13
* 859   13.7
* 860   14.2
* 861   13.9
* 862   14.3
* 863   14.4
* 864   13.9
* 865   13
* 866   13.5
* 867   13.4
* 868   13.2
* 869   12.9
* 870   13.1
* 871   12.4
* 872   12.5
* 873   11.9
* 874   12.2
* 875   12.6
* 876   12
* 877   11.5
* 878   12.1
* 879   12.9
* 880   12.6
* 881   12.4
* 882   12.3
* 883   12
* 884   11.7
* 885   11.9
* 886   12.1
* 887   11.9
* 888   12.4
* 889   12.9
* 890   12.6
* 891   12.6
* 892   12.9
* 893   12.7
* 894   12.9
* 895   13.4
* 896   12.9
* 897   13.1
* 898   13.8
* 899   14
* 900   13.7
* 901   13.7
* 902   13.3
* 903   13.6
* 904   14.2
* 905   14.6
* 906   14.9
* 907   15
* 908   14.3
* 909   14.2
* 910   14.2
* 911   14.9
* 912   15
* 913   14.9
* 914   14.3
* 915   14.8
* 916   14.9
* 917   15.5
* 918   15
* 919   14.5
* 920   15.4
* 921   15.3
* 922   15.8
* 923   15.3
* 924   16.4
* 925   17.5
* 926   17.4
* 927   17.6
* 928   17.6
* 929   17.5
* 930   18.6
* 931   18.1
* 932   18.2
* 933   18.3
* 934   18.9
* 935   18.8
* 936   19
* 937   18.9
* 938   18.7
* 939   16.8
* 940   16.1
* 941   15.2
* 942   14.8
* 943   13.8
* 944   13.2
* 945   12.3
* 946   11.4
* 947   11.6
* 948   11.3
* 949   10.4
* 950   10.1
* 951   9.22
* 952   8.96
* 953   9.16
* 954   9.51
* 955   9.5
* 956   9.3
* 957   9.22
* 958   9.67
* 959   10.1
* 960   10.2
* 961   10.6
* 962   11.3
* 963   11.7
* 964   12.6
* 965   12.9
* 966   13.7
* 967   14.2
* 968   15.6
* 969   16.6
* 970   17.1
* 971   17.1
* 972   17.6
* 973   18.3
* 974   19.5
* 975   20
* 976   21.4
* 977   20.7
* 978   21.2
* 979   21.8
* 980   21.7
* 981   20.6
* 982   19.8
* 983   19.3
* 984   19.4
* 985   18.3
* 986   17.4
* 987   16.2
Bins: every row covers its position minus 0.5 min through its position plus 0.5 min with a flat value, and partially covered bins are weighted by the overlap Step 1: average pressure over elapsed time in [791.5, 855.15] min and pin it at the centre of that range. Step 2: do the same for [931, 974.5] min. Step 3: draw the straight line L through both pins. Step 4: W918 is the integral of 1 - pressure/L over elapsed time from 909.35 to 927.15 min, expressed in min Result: -2.7 min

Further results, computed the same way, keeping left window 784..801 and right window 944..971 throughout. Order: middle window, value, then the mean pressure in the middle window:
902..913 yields -1.8 min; 14.5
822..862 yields 3.9 min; 12.1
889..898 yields -0.2 min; 12.9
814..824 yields 1.4 min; 11.9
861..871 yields -0.3 min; 13.5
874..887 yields 0.7 min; 12.2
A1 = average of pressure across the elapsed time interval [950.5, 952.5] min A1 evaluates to 9.09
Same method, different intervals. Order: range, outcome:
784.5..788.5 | 14.6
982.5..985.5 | 19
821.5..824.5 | 11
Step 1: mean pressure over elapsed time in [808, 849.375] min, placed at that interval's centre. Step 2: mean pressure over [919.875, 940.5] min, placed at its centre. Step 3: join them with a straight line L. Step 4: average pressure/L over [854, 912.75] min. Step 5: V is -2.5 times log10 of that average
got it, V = 0.13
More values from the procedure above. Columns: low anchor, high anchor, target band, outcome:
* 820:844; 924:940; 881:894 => 0.21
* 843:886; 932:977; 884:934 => -0.09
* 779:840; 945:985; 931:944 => -0.21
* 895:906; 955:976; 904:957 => -0.07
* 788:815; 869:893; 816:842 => 0.16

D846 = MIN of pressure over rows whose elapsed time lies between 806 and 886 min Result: 10.5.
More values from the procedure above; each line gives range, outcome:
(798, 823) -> 11.1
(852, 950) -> 10.1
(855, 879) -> 11.5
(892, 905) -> 12.7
